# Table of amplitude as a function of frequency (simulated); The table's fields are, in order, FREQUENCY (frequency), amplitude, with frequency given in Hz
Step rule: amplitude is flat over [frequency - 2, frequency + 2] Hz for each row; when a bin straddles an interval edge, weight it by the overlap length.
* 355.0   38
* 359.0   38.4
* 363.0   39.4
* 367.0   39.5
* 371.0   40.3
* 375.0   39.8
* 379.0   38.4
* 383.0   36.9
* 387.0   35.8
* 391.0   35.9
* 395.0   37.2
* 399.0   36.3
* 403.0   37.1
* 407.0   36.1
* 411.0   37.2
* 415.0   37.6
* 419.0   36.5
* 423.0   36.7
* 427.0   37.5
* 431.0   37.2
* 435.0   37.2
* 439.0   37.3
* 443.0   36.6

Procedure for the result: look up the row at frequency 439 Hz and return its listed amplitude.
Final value 37.3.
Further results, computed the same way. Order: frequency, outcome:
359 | 38.4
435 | 37.2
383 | 36.9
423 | 36.7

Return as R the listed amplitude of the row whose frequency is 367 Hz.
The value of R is 39.5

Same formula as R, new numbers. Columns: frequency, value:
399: 36.3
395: 37.2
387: 35.8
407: 36.1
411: 37.2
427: 37.5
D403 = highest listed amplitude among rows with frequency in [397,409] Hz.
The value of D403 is 37.1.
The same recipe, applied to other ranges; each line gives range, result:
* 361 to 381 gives 40.3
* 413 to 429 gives 37.6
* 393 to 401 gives 37.2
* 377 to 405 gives 38.4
